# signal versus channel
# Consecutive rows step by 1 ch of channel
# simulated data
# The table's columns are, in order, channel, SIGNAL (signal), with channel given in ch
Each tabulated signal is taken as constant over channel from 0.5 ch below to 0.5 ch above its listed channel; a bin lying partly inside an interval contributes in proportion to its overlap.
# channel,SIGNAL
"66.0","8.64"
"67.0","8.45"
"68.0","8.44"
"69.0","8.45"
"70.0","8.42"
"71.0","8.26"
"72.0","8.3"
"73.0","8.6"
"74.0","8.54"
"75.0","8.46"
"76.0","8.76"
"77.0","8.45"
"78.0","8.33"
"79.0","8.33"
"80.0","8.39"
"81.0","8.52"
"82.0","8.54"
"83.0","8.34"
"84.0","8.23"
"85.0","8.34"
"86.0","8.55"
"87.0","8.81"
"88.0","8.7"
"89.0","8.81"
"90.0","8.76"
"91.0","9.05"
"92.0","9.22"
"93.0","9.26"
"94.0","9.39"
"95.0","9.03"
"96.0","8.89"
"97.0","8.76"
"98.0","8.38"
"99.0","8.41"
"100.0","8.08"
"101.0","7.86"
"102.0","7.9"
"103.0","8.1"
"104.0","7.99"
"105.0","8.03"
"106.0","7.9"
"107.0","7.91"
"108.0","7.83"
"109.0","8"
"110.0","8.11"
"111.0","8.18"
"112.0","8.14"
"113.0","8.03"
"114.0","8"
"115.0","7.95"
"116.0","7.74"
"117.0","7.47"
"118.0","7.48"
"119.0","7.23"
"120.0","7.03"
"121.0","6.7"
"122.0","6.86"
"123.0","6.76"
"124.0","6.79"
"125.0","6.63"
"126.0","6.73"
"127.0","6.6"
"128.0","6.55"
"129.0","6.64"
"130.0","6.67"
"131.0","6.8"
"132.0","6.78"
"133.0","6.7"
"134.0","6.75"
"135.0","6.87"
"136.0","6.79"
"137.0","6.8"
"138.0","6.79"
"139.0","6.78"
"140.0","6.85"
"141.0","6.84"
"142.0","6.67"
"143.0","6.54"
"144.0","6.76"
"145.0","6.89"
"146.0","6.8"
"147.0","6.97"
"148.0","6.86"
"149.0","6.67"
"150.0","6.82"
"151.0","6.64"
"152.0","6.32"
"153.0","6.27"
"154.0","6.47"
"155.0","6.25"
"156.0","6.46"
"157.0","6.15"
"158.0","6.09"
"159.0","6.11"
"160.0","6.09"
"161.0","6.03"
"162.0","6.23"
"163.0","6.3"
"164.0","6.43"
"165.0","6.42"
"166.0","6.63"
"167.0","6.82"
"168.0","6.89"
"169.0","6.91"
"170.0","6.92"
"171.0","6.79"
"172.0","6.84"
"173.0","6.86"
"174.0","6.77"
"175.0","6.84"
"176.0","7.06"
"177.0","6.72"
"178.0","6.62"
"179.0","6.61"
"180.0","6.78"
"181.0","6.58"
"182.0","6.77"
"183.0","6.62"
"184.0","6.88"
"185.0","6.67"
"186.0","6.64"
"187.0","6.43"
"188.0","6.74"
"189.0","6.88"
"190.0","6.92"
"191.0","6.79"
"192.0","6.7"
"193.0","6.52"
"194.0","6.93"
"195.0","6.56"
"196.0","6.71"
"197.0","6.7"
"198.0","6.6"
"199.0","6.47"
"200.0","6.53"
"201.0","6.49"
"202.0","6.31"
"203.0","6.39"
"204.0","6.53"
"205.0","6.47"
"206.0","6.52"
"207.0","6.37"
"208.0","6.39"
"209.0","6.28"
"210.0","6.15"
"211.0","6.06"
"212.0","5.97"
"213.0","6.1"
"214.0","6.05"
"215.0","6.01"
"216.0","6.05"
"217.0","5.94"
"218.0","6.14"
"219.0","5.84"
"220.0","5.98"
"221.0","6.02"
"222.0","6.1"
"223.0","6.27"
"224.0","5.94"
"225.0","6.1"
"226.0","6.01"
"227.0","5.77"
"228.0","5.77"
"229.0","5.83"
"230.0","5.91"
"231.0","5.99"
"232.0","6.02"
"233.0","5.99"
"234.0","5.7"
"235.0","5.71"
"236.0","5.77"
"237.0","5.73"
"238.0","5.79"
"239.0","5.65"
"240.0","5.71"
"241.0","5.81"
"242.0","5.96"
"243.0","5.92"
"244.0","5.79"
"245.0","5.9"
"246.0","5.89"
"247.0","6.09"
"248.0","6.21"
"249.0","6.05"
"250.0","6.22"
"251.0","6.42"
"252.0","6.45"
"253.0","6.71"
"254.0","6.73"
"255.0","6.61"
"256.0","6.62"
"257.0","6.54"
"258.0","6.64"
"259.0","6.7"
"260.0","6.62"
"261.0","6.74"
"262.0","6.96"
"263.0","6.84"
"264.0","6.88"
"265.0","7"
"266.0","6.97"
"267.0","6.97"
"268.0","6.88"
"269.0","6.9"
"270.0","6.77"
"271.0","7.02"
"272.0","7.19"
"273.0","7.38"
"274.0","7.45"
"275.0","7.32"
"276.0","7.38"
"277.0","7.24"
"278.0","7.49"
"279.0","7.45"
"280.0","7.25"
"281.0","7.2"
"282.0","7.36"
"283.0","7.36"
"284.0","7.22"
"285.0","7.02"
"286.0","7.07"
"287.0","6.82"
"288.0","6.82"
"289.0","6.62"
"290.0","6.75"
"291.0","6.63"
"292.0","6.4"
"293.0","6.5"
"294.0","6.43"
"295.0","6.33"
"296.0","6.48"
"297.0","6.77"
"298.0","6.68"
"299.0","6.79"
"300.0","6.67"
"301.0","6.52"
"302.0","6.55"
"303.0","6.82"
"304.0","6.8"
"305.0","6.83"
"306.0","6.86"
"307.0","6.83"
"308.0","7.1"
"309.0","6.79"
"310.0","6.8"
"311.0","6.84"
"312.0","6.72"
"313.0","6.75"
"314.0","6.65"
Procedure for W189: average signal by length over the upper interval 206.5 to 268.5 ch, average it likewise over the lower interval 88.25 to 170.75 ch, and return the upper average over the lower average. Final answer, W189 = 0.86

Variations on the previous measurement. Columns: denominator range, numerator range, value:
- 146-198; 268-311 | 1.04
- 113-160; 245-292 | 1.01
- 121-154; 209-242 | 0.88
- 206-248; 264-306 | 1.16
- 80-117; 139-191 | 0.79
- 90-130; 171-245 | 0.80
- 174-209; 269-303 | 1.05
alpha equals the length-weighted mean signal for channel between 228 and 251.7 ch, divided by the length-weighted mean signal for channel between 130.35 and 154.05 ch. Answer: 0.88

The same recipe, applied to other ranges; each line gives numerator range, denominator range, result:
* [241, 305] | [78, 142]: 0.87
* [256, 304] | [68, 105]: 0.81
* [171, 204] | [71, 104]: 0.78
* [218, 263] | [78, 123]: 0.75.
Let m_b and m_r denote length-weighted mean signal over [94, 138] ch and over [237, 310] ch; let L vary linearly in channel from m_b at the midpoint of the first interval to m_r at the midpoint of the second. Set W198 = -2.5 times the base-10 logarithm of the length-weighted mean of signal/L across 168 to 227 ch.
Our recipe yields 0.10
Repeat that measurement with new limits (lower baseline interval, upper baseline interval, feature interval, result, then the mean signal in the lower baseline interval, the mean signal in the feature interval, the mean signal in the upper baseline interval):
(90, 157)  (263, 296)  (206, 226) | 0.17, 7.37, 6.1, 6.99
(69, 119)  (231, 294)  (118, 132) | 0.18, 8.35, 6.79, 6.6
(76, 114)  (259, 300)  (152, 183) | 0.19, 8.42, 6.55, 6.94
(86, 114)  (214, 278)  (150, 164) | 0.21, 8.42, 6.29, 6.35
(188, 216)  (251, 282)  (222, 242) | 0.14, 6.46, 5.88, 6.96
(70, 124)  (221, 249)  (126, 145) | 0.13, 8.21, 6.74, 5.91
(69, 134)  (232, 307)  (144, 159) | 0.16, 7.98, 6.54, 6.62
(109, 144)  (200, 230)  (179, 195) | -0.05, 7.08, 6.71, 6.14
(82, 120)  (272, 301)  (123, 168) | 0.20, 8.28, 6.6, 6.96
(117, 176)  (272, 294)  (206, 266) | 0.13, 6.68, 6.17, 7.07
